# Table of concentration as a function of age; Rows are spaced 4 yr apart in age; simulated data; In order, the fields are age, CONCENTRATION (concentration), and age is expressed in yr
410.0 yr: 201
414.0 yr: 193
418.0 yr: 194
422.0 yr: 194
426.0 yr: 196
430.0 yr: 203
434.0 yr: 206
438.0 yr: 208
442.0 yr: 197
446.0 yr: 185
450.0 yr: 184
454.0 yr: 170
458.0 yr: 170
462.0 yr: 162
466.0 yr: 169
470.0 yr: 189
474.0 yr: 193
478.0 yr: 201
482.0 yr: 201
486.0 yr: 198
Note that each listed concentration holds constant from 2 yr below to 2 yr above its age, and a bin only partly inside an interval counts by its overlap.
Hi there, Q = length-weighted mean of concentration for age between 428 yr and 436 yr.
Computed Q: 204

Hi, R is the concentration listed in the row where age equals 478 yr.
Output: 201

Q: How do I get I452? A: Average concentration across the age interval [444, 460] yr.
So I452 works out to 177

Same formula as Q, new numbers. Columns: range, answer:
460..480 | 183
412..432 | 196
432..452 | 196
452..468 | 168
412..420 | 194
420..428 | 195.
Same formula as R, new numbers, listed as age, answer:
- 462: 162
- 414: 193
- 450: 184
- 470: 189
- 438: 208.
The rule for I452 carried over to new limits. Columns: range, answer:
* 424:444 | 202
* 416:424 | 194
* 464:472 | 179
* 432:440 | 207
